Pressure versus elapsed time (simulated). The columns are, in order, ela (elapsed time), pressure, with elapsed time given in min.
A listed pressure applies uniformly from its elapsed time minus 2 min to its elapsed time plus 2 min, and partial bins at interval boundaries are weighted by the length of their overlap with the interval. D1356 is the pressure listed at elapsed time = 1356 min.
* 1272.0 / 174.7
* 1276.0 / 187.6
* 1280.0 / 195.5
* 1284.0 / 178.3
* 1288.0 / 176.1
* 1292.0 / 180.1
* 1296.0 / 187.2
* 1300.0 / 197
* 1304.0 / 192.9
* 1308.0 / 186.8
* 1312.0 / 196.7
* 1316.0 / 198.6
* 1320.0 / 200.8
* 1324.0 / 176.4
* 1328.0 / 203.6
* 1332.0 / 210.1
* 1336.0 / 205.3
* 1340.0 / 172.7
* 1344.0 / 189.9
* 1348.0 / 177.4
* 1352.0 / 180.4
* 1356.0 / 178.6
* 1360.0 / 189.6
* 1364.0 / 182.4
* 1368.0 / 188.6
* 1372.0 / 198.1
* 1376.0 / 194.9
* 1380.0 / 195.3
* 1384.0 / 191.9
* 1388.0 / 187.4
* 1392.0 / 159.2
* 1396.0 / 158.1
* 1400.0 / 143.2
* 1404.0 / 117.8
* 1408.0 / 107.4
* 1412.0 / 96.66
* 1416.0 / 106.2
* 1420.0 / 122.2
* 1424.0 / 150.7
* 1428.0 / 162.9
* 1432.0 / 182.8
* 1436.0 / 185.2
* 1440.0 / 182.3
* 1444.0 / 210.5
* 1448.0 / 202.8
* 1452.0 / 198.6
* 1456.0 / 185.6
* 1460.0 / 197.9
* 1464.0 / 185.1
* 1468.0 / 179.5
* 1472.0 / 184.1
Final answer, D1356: 178.6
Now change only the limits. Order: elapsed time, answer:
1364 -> 182.4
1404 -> 117.8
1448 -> 202.8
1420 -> 122.2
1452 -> 198.6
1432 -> 182.8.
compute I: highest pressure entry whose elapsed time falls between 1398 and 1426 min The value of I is 150.7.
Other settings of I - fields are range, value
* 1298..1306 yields 197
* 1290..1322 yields 200.8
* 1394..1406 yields 158.1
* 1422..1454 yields 210.5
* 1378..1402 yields 195.3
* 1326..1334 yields 210.1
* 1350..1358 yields 180.4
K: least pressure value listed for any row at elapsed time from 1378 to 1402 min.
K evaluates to 143.2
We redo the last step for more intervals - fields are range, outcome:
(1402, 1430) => 96.66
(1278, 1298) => 176.1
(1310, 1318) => 196.7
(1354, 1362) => 178.6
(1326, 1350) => 172.7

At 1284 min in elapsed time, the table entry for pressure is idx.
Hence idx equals 178.3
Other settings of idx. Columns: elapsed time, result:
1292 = 180.1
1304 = 192.9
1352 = 180.4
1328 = 203.6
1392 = 159.2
